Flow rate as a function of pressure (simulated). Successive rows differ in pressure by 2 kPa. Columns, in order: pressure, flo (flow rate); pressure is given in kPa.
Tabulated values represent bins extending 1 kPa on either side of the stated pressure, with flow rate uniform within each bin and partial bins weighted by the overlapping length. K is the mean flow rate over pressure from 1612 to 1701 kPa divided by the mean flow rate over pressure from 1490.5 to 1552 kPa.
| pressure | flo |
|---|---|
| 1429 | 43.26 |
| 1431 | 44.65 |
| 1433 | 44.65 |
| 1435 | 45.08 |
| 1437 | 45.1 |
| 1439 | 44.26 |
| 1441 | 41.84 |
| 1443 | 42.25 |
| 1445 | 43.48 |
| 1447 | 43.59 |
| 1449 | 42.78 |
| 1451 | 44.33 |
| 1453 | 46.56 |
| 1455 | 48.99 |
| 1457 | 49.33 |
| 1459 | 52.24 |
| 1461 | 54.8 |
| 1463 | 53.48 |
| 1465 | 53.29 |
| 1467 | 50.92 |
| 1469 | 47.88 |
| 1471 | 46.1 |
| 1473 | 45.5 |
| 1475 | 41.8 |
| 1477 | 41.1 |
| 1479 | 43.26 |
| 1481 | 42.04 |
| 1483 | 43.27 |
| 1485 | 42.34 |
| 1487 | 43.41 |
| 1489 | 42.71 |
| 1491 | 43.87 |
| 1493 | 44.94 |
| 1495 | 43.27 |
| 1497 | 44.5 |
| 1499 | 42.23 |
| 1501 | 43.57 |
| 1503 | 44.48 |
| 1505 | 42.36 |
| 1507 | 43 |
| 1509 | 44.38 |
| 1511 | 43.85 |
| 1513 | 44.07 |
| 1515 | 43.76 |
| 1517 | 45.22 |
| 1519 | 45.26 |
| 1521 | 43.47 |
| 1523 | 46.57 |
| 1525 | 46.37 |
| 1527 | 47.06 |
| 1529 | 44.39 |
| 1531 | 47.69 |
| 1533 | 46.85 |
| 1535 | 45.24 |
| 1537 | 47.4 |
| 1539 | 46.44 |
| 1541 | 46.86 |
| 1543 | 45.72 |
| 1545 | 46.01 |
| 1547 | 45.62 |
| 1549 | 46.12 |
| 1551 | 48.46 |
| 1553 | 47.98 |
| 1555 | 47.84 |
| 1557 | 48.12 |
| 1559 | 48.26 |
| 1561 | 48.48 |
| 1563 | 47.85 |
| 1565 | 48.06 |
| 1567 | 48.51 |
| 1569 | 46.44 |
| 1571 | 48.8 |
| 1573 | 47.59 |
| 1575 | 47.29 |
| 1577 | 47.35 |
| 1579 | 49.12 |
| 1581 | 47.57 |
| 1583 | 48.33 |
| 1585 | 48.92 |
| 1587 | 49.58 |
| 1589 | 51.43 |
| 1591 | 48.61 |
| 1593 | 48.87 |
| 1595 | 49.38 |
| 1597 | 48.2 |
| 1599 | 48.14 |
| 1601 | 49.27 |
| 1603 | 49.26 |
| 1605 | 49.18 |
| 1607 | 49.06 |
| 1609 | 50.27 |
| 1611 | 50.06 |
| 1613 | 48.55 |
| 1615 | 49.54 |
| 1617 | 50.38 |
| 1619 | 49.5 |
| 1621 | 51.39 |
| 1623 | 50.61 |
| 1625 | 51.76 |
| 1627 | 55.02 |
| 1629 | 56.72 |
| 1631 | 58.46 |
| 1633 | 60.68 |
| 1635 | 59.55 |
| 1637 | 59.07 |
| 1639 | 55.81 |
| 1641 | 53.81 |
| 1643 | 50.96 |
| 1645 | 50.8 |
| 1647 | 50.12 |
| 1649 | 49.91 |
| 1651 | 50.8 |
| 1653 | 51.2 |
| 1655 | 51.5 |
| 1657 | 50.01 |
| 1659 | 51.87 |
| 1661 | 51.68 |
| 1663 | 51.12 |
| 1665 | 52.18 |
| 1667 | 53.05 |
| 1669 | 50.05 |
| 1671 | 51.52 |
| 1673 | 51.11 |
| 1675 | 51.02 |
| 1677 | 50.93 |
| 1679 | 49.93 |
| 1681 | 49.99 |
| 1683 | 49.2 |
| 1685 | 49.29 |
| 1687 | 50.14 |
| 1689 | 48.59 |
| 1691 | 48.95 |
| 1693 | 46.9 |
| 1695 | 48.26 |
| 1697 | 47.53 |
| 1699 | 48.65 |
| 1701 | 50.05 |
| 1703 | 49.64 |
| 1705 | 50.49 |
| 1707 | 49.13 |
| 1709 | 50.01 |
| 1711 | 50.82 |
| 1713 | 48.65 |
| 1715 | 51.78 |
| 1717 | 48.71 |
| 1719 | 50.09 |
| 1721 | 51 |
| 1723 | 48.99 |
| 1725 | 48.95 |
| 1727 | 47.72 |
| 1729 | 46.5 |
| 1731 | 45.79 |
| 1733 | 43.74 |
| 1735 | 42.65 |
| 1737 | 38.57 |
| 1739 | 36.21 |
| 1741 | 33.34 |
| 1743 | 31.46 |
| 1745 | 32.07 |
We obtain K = 1.14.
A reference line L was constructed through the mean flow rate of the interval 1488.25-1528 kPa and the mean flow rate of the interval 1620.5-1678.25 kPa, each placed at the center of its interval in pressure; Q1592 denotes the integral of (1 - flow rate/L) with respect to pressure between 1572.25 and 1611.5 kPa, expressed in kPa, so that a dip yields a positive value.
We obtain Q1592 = 0.4 kPa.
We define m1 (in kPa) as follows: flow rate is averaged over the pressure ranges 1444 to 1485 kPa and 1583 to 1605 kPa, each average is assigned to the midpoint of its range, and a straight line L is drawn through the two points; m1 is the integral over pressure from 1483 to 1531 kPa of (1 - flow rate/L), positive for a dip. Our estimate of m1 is 3.3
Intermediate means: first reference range 46.6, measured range 44.2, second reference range 49.1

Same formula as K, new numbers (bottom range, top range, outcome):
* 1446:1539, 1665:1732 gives 1.09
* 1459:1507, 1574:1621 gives 1.08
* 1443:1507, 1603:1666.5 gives 1.15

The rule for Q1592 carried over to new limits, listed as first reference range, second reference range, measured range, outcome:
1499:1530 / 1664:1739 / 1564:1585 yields -1.0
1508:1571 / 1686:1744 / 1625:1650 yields -4.5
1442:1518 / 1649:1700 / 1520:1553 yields 0.3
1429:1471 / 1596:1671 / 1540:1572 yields 1.5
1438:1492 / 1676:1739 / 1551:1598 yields -1.5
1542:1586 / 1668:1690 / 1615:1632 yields -1.3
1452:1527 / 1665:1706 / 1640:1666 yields -1.1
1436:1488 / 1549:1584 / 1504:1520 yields 1.0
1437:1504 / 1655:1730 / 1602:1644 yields -3.8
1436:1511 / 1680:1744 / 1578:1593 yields -1.0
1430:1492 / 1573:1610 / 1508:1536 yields 1.1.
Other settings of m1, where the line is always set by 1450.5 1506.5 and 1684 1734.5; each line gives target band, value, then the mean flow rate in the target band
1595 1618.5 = -0.9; 49.3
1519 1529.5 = 0.2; 45.6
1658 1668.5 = -0.8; 51.9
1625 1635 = -2.0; 57.3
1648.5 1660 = -0.7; 50.9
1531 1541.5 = 0.0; 46.7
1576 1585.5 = -0.2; 48.2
